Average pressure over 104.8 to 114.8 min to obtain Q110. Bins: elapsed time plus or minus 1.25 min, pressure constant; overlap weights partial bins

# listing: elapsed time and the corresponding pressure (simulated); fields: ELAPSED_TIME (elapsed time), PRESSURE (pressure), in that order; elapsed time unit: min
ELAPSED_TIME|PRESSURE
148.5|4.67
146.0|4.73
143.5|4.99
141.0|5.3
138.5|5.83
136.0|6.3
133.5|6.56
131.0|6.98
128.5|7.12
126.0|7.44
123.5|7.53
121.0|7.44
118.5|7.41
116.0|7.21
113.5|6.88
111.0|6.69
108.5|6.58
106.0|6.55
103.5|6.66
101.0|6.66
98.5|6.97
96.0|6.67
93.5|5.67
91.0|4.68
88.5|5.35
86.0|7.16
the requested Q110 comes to 6.68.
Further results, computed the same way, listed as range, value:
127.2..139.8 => 6.56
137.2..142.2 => 5.58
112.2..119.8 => 7.17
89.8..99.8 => 6.01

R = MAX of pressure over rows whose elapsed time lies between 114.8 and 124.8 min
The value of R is 7.53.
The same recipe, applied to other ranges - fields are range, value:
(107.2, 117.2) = 7.21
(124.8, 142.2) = 7.44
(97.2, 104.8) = 6.97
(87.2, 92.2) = 5.35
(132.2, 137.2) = 6.56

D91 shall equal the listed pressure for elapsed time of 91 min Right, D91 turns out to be 4.68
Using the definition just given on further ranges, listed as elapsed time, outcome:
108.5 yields 6.58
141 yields 5.3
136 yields 6.3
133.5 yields 6.56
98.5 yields 6.97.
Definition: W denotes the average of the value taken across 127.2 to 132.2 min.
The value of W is 7.05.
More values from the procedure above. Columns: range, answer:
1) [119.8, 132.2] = 7.3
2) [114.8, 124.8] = 7.4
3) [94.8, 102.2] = 6.77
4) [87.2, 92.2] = 5.04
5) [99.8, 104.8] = 6.66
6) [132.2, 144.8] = 5.8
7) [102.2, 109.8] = 6.6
